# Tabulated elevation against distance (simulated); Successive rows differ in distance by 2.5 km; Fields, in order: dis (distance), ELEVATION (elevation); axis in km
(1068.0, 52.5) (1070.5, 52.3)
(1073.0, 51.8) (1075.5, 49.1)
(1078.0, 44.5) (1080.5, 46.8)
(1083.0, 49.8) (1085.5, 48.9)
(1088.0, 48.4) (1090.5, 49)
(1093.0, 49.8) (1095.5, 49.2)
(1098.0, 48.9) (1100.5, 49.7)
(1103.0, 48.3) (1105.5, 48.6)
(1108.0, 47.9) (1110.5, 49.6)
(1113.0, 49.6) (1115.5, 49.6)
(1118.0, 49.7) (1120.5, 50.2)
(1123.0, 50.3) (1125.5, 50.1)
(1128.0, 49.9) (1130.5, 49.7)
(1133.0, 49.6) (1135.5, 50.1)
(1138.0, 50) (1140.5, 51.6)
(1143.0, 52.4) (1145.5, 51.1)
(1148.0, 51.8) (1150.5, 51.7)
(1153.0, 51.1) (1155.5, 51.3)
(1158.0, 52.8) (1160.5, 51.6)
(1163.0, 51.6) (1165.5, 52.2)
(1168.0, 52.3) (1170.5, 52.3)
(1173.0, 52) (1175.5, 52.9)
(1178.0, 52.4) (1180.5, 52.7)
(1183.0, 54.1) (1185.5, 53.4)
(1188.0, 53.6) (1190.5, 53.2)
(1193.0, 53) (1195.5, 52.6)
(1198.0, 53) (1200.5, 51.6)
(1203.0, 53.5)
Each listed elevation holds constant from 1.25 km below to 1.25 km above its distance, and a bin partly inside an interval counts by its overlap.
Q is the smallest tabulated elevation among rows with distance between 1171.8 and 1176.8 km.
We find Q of 52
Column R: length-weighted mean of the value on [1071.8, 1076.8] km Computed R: 50.4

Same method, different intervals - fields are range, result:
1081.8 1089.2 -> 49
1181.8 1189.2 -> 53.7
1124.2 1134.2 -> 49.8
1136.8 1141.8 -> 50.8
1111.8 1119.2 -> 49.6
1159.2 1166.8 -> 51.8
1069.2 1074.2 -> 52.1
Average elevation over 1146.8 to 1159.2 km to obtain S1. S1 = 51.7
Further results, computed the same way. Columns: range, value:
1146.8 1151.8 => 51.7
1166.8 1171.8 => 52.3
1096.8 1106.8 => 48.9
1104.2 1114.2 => 48.9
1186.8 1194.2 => 53.3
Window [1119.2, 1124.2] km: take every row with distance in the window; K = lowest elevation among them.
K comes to 50.2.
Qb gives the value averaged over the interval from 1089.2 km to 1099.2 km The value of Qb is 49.2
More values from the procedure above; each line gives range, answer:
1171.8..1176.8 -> 52.5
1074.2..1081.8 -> 46.9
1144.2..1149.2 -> 51.5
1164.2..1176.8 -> 52.3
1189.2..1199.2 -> 53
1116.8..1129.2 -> 50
